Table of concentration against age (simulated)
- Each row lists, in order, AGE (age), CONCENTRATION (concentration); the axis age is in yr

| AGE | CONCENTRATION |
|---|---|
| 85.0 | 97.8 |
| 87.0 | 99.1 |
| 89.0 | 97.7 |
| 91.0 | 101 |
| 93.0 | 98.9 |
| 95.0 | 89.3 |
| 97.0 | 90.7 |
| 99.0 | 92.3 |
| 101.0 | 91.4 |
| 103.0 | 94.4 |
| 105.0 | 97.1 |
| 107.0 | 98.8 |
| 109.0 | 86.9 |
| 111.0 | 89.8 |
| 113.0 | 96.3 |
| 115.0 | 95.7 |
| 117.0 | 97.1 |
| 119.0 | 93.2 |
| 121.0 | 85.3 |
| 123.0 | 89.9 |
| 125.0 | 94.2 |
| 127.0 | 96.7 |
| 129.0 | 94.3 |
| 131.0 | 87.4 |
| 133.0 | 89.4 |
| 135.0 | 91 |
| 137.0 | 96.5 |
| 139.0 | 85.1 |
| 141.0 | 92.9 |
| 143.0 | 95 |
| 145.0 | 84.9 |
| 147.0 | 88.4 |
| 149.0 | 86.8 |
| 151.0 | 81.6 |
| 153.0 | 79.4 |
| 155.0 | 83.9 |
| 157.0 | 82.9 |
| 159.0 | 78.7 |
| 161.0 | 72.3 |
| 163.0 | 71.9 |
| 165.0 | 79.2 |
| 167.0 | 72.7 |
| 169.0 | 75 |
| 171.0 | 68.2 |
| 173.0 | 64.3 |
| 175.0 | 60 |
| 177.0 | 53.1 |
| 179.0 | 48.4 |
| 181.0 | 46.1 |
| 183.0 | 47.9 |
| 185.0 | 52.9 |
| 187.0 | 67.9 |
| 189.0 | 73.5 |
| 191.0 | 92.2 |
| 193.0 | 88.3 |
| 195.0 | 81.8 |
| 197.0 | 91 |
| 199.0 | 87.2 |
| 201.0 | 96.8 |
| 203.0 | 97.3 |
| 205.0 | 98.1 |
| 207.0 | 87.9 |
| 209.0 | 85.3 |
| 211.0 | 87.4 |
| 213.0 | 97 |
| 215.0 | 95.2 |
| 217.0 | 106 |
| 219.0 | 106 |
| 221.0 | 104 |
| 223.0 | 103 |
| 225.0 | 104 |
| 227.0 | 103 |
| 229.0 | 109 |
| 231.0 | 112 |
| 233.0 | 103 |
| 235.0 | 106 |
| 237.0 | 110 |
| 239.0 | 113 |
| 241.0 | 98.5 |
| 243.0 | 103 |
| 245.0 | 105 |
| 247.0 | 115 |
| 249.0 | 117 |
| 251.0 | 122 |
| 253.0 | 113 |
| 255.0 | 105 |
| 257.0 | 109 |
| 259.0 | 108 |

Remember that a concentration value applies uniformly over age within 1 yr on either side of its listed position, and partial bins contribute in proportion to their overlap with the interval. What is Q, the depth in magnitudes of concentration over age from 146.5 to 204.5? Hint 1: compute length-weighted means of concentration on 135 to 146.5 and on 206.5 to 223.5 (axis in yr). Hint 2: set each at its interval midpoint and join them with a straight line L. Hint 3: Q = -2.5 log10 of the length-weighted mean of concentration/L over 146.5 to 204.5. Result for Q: 0.24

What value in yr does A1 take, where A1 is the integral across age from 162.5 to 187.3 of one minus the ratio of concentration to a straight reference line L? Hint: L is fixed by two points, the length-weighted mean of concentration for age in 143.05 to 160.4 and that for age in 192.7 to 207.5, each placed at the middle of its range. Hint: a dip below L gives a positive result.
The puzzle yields 7.2 yr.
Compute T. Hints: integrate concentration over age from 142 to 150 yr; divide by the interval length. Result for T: 88.8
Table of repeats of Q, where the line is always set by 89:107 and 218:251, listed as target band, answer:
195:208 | 0.13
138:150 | 0.12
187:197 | 0.24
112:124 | 0.04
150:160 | 0.23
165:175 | 0.40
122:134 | 0.06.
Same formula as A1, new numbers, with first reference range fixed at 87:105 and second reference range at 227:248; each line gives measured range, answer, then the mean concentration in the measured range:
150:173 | 5.5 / 76.3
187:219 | 4.2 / 90.7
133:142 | 0.7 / 91.2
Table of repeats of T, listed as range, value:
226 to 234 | 107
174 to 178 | 56.5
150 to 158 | 82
